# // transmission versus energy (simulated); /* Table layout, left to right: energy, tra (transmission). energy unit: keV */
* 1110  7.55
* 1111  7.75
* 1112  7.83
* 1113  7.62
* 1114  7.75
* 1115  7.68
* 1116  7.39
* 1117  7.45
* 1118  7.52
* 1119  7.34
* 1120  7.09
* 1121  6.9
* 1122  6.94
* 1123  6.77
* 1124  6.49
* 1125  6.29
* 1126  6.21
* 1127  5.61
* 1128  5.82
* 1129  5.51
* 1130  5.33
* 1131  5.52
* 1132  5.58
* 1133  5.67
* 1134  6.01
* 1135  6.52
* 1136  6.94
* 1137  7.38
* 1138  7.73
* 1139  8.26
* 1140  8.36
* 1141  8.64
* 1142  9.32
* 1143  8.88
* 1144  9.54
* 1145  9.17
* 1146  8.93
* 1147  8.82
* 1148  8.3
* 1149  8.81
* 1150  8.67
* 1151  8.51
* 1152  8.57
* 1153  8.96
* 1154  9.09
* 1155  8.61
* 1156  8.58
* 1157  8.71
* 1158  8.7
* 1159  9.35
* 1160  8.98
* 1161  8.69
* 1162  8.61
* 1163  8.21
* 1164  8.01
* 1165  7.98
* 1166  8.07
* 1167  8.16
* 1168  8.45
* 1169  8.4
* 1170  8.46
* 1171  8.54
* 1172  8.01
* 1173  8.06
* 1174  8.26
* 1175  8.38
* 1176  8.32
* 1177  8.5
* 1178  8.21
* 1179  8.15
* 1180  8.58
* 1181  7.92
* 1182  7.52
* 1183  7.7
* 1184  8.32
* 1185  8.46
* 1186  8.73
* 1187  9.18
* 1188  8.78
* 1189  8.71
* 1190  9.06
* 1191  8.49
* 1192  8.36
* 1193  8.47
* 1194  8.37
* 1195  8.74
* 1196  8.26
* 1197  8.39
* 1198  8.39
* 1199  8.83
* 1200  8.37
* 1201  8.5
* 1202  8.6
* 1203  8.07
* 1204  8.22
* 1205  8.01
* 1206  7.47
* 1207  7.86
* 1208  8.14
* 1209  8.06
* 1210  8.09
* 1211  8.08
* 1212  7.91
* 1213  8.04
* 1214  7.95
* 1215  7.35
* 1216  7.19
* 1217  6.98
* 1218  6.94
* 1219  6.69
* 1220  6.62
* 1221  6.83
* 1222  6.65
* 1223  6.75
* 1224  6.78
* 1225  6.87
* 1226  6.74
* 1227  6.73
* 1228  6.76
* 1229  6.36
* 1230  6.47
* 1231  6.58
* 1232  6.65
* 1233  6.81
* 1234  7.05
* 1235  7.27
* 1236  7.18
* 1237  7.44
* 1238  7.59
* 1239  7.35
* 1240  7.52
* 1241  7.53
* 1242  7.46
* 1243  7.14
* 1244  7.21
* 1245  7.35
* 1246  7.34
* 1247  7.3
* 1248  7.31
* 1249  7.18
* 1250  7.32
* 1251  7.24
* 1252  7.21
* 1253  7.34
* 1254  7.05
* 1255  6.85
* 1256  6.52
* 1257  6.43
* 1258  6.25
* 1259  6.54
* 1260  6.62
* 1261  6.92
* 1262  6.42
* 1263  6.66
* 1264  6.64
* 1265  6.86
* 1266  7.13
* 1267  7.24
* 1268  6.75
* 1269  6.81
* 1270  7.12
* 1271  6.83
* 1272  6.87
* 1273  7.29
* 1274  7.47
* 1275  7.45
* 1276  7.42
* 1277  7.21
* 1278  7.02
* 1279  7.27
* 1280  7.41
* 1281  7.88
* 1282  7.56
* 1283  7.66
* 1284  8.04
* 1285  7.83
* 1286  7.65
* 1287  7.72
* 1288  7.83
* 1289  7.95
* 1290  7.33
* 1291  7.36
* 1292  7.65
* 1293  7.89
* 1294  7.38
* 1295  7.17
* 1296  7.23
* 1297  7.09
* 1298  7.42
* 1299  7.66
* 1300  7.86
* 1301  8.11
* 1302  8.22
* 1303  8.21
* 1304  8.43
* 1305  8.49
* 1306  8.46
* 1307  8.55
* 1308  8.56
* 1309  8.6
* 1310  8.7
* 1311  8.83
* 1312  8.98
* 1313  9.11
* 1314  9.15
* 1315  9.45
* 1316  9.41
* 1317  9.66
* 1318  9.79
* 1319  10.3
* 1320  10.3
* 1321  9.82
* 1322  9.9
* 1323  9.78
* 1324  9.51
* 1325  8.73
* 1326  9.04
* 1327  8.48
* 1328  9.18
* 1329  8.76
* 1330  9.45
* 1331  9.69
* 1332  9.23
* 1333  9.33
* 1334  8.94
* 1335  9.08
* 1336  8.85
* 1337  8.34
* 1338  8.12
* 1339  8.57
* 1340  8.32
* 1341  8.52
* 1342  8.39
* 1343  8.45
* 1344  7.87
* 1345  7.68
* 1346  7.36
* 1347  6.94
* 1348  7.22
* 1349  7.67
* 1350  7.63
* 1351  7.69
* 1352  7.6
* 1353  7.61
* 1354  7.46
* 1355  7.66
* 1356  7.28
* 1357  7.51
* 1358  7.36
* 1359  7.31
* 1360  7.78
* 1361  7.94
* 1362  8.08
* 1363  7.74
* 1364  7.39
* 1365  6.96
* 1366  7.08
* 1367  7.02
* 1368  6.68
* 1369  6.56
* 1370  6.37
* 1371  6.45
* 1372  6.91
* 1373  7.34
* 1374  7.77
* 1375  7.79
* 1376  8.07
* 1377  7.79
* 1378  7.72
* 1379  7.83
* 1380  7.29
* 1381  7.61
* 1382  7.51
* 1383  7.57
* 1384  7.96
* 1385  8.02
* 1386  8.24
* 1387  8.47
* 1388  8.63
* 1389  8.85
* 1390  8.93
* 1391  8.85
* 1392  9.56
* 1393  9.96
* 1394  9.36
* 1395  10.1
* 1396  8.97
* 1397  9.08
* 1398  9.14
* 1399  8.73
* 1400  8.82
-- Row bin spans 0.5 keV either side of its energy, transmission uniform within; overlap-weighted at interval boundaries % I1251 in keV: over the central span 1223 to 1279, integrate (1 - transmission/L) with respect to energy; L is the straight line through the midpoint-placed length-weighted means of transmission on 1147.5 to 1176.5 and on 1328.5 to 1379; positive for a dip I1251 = 8.1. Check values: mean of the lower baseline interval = 8.5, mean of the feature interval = 7.01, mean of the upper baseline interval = 7.83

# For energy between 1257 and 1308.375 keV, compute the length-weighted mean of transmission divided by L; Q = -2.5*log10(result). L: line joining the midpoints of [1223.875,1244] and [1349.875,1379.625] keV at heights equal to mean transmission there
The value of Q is -0.04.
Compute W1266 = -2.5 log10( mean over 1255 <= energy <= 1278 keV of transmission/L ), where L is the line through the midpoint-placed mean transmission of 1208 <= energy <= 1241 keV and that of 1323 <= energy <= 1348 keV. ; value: 0.12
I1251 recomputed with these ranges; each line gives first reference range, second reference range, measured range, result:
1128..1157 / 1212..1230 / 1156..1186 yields -3.3 keV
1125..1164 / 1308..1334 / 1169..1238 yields 4.2 keV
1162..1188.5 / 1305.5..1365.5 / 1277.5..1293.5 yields 1.5 keV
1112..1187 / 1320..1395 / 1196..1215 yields -0.5 keV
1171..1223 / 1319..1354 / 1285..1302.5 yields 1.7 keV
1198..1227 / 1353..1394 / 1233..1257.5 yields 1.3 keV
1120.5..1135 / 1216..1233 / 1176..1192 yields -4.9 keV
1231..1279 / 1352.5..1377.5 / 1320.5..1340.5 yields -4.9 keV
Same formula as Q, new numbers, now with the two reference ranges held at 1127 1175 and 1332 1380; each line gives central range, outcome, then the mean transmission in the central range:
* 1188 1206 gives -0.07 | 8.44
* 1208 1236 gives 0.12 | 7.1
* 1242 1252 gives 0.09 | 7.27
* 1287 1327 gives -0.10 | 8.55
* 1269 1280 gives 0.09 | 7.19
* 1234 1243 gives 0.07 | 7.38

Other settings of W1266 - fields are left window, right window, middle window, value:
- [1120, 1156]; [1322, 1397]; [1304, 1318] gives -0.12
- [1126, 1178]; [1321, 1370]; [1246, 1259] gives 0.15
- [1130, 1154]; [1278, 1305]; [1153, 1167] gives -0.09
